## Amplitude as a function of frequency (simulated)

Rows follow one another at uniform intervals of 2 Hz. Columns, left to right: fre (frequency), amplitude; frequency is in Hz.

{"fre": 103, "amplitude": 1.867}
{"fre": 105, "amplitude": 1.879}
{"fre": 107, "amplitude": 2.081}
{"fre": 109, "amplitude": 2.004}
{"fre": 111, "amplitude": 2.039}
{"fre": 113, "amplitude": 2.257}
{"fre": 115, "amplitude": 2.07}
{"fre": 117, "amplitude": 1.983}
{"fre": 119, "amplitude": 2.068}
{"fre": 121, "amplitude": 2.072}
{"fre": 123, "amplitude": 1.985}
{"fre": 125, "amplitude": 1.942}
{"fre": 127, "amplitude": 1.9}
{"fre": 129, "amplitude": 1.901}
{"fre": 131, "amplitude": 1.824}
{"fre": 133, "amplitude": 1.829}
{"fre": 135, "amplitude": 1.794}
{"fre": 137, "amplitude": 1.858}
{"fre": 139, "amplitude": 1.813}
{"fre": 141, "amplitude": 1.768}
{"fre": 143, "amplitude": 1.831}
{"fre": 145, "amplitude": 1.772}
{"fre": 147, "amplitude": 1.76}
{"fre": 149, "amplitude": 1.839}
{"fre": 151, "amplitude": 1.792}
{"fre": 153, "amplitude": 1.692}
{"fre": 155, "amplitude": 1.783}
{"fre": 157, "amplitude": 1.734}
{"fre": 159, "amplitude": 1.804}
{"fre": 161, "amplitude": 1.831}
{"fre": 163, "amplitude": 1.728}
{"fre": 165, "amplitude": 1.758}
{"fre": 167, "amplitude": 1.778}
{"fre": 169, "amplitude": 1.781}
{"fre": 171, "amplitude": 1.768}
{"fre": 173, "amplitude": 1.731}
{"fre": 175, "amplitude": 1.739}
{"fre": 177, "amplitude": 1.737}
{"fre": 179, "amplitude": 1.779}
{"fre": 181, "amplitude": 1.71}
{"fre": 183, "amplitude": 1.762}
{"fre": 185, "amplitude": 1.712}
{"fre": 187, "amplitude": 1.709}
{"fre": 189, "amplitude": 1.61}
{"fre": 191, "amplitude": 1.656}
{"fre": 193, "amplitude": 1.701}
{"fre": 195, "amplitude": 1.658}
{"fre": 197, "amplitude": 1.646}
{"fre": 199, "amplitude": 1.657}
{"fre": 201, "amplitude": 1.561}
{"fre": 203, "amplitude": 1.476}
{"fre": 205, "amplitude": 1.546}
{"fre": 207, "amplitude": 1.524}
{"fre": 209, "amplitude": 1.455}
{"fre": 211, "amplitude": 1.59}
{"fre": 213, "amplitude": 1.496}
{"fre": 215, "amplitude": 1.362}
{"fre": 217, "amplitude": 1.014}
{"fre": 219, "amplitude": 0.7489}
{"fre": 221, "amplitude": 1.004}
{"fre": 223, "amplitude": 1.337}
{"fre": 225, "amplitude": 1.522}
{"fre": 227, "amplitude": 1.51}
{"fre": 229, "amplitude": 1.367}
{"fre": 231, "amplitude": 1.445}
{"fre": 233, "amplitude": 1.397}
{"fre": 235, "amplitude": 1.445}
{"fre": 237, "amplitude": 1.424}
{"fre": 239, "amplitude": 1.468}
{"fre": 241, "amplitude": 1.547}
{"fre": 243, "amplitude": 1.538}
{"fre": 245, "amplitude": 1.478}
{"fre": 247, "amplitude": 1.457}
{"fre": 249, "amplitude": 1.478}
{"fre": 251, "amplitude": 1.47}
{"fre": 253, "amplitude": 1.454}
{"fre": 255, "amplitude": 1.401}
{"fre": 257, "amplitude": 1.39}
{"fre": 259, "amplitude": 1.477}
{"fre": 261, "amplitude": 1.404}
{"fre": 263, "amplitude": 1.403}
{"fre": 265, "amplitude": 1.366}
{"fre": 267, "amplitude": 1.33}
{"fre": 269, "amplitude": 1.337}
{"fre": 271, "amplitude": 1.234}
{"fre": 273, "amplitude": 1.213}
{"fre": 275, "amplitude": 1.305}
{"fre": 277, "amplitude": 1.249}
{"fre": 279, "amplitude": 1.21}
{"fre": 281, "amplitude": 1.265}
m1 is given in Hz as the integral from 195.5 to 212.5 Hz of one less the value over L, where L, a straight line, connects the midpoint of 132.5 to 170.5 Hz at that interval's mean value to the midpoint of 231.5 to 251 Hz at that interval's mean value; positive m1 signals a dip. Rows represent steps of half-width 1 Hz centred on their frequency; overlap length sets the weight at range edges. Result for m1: 0.5 Hz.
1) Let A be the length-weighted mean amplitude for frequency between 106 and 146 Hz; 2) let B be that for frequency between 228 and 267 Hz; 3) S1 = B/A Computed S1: 0.7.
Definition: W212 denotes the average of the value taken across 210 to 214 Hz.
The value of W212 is 1.54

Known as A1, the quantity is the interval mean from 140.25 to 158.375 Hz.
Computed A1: 1.78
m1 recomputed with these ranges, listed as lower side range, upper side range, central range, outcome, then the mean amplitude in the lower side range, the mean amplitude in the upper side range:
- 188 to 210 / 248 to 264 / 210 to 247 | 3.3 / 1.59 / 1.43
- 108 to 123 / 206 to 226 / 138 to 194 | -2.5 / 2.06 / 1.31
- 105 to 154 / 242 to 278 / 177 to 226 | 3.4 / 1.91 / 1.39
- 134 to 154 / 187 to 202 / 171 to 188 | -0.5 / 1.79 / 1.65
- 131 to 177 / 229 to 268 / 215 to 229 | 2.9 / 1.78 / 1.44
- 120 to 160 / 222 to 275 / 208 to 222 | 2.8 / 1.83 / 1.42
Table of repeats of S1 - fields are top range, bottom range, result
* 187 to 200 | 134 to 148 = 0.92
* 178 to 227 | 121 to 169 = 0.83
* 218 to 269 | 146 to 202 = 0.81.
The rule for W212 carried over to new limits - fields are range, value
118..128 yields 1.99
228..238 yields 1.42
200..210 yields 1.51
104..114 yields 2.05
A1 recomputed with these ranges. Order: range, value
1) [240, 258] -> 1.47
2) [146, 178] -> 1.77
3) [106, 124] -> 2.06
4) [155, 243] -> 1.57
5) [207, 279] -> 1.37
